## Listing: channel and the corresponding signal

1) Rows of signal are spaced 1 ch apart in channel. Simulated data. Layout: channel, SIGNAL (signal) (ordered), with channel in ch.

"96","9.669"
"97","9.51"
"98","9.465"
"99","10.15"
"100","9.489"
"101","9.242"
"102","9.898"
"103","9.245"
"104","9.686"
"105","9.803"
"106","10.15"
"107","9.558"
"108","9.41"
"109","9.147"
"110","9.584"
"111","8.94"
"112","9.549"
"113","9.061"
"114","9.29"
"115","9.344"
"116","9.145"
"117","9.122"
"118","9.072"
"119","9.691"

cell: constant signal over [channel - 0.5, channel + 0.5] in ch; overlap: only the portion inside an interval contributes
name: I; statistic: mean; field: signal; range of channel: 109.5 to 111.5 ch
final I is 9.26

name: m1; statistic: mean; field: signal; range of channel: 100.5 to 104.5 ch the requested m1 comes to 9.52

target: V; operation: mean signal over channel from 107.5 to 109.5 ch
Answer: 9.28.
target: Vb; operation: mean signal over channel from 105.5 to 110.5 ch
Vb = 9.57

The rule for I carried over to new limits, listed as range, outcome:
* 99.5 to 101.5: 9.37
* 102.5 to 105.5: 9.58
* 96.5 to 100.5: 9.65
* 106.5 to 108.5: 9.48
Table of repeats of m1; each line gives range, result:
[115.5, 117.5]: 9.13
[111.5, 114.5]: 9.3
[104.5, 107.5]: 9.84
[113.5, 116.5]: 9.26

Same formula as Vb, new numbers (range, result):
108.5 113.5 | 9.26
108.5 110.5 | 9.37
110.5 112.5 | 9.24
